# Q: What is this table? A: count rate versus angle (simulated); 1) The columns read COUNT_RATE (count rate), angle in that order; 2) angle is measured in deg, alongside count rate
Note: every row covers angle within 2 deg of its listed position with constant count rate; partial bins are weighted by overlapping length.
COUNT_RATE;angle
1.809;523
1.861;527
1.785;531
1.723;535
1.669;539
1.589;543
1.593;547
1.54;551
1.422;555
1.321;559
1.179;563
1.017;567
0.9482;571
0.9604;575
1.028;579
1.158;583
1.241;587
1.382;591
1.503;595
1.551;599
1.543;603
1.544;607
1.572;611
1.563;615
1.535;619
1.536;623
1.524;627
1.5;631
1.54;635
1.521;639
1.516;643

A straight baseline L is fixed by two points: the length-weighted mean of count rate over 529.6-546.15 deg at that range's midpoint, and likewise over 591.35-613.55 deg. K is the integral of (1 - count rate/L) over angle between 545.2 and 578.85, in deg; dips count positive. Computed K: 8.2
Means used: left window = 1.68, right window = 1.53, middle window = 1.23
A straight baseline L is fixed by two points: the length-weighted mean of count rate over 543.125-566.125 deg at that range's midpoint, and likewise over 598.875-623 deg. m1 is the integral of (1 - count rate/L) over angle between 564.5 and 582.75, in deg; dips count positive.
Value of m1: 5.6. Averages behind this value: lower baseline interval 1.41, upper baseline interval 1.55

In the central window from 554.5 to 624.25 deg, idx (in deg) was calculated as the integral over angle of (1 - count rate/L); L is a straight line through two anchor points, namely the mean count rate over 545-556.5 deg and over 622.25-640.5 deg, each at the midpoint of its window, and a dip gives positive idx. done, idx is 8.9 deg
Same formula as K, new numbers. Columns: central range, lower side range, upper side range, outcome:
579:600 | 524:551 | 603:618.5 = 3.5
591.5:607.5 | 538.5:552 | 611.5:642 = 0.3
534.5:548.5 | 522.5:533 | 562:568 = -0.8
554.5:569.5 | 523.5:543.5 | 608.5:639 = 4.2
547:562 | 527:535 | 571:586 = -0.1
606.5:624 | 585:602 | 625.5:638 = -0.8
